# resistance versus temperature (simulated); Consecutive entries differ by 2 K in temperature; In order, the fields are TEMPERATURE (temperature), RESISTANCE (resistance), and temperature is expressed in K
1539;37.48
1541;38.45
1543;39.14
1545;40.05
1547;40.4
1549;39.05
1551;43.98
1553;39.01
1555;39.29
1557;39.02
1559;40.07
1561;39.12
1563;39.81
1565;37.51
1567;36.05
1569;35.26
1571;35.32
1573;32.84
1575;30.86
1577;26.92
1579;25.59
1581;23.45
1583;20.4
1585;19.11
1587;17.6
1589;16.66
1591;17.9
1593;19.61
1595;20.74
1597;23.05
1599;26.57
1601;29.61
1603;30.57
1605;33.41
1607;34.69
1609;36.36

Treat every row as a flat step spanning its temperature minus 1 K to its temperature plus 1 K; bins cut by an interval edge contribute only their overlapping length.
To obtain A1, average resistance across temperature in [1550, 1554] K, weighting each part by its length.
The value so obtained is 41.5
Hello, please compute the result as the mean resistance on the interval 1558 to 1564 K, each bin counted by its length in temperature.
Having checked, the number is 39.7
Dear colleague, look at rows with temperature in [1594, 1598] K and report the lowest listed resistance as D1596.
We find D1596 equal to 20.74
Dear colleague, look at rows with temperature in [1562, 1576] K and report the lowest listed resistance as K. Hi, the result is 30.86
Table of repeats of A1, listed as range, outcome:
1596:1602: 26.4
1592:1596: 20.2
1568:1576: 33.6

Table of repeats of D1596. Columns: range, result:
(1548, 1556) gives 39.01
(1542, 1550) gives 39.05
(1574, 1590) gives 16.66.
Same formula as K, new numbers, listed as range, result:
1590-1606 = 17.9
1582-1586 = 19.11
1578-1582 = 23.45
